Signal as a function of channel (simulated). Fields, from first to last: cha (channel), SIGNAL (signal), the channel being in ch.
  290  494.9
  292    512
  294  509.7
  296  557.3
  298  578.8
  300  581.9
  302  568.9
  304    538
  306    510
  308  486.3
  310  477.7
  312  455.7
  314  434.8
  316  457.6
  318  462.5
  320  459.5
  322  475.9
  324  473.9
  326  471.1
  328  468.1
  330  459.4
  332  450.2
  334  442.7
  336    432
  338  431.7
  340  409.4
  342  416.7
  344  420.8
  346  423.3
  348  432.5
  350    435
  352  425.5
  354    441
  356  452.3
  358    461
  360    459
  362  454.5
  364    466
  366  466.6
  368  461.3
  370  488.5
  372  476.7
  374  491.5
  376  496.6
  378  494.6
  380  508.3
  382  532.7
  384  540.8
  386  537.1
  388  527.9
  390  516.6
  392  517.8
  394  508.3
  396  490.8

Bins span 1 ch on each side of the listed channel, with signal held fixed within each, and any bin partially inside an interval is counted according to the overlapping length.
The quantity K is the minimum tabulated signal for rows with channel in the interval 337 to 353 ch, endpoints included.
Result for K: 409.4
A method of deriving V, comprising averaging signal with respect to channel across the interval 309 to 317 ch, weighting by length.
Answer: 456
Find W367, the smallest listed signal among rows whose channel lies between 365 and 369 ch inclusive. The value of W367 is 461.3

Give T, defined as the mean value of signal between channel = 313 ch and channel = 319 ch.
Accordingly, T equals 452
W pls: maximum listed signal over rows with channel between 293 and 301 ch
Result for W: 581.9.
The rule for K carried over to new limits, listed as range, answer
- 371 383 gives 476.7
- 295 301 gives 557.3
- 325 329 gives 468.1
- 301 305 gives 538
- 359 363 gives 454.5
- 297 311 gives 477.7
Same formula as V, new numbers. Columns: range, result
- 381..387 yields 537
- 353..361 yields 453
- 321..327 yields 474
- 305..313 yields 482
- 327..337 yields 450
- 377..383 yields 512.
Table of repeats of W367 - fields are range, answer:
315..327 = 457.6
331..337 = 432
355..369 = 452.3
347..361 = 425.5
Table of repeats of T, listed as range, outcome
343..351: 428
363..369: 465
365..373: 473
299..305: 563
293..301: 557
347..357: 437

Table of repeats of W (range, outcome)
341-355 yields 441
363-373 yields 488.5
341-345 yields 420.8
